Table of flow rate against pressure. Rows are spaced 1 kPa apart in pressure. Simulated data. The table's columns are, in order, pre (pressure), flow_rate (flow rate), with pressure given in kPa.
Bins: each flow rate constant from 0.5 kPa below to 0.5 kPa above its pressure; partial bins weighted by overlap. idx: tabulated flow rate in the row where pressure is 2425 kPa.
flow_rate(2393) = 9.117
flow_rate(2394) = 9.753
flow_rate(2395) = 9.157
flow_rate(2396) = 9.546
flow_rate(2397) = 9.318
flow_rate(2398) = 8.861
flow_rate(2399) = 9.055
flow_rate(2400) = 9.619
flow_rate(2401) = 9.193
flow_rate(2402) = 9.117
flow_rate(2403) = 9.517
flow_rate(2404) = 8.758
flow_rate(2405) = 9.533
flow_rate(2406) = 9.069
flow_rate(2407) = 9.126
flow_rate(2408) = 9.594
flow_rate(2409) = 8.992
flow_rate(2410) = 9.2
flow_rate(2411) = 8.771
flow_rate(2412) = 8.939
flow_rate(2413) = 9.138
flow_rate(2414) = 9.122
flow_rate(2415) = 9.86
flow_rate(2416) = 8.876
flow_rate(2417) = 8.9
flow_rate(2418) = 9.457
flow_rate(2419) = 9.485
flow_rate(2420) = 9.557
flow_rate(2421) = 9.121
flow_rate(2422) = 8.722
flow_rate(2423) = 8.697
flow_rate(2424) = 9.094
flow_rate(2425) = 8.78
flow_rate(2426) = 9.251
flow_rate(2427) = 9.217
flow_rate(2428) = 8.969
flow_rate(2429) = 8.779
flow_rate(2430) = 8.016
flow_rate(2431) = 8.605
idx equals 8.78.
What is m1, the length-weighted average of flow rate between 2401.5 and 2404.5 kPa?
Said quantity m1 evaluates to 9.13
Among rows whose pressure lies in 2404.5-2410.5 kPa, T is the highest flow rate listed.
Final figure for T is 9.594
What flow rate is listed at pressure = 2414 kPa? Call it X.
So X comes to 9.122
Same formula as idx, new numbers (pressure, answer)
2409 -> 8.992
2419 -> 9.485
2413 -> 9.138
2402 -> 9.117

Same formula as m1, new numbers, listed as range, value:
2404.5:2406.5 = 9.3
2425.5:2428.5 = 9.15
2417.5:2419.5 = 9.47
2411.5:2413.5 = 9.04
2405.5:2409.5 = 9.2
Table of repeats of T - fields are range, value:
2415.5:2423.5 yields 9.557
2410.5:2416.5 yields 9.86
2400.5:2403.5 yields 9.517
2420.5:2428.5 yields 9.251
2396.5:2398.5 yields 9.318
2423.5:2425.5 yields 9.094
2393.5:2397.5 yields 9.753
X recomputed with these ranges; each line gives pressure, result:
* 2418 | 9.457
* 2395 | 9.157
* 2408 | 9.594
